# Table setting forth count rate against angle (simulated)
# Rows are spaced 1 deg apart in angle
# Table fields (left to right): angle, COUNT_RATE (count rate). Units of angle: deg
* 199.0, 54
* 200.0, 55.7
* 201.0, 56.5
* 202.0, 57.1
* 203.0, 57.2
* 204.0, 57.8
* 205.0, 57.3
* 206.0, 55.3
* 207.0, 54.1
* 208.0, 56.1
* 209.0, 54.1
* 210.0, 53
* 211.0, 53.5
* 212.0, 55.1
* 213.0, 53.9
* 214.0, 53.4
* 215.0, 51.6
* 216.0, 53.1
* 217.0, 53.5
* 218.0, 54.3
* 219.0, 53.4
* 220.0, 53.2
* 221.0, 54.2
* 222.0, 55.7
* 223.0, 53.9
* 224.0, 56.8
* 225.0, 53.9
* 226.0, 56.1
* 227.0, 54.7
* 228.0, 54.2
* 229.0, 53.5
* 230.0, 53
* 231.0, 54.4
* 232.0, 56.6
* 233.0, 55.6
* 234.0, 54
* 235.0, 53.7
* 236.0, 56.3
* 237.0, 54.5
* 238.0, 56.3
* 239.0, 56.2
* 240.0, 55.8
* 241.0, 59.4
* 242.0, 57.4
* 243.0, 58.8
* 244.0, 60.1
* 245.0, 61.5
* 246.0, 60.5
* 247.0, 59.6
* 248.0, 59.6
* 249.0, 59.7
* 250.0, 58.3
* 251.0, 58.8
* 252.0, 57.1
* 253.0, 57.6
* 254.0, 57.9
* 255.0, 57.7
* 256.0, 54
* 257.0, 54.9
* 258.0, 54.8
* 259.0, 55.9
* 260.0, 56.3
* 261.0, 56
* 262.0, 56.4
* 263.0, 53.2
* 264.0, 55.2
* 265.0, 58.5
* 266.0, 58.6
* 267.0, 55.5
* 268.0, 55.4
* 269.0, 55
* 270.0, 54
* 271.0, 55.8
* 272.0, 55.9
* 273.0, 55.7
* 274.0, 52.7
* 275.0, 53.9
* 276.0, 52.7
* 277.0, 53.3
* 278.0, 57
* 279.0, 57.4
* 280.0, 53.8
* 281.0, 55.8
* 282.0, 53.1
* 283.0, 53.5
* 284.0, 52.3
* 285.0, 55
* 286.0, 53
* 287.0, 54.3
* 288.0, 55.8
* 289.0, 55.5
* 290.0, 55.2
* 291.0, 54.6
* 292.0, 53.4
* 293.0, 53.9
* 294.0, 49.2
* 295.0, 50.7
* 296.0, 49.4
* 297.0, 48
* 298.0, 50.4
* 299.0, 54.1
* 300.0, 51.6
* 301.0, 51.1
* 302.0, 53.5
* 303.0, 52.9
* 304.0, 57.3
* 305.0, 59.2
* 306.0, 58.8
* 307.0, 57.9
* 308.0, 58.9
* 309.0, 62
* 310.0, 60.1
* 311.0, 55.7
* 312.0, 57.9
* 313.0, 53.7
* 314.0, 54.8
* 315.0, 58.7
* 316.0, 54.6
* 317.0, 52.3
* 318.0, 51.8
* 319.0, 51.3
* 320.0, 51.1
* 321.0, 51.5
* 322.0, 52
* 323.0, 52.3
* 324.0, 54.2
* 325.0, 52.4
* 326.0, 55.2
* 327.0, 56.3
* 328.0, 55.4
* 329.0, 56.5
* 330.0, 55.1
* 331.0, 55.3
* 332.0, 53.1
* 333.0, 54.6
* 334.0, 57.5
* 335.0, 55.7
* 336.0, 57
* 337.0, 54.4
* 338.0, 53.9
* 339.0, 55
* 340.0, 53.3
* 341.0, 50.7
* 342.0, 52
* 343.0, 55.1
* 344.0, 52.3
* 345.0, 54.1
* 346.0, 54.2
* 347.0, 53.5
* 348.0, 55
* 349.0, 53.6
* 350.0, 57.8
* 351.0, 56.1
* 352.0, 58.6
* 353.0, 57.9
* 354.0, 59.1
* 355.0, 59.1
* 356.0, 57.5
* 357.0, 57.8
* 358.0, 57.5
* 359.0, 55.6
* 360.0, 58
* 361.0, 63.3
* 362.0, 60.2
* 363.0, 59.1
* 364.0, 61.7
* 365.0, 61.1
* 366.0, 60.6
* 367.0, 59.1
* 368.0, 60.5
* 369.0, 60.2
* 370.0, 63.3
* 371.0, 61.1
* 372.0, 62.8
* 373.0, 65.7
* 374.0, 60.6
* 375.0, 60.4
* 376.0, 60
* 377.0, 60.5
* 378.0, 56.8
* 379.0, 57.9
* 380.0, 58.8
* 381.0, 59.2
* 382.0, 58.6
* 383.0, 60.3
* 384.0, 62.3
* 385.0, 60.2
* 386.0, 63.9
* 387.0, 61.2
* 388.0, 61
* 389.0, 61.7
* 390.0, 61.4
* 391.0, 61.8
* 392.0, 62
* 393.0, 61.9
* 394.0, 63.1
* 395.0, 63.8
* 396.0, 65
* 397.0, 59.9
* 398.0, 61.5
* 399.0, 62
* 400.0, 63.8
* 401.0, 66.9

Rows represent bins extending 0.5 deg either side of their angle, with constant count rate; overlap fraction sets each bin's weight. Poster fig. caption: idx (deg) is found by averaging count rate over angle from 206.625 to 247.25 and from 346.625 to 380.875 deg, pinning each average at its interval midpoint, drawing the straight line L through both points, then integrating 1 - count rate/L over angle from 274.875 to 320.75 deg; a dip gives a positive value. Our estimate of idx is 2.4 deg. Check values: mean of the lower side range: 55.3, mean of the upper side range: 59.2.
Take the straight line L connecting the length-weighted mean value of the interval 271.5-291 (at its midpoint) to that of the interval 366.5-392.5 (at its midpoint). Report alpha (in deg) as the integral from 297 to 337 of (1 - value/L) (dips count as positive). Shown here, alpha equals 1.4 deg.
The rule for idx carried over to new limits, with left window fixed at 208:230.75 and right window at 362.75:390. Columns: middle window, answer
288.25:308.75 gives 1.3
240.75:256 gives -1.0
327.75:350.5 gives 1.8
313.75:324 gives 0.9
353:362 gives 0.2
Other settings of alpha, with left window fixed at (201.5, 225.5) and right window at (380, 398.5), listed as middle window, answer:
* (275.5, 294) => 1.02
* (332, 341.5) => 0.78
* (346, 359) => 0.71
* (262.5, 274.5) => 0.28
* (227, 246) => -0.24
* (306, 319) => 0.47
